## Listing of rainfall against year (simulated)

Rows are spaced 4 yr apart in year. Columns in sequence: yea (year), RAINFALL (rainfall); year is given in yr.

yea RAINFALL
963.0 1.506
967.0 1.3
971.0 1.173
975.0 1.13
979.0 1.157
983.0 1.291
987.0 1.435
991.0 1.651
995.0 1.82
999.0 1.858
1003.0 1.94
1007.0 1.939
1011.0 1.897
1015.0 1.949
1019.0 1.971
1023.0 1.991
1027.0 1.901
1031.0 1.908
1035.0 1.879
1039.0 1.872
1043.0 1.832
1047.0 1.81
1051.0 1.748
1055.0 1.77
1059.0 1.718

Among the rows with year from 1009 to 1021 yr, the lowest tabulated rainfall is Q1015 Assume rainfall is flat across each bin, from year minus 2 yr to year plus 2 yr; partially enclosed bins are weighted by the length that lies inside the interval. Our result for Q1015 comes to 1.897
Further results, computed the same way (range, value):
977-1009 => 1.157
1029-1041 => 1.872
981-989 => 1.291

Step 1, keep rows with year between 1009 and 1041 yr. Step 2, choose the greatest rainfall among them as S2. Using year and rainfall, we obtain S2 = 1.991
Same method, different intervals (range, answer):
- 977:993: 1.651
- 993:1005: 1.94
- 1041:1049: 1.832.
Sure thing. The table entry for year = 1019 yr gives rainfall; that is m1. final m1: 1.971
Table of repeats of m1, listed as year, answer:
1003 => 1.94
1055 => 1.77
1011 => 1.897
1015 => 1.949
